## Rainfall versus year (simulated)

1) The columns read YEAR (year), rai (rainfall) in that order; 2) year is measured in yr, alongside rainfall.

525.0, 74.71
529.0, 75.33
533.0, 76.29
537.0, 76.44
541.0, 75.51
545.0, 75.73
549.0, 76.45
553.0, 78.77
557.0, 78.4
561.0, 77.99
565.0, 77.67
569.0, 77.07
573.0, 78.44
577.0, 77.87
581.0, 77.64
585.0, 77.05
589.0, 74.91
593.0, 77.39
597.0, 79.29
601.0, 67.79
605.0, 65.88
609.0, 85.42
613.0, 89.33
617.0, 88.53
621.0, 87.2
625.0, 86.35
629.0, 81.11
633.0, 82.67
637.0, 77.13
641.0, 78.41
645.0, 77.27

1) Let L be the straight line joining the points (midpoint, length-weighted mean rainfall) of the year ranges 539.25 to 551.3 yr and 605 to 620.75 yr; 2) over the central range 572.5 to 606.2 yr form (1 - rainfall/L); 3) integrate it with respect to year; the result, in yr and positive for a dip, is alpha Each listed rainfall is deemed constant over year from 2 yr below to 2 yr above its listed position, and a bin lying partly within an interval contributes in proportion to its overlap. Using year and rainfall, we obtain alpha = 2.7 yr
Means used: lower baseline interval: 76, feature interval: 75.2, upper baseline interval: 84.9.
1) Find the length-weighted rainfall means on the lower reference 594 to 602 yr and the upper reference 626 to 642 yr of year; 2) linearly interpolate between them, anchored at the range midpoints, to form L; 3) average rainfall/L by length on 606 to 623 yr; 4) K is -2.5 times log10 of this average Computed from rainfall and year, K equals -0.12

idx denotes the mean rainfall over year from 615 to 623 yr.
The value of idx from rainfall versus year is 87.9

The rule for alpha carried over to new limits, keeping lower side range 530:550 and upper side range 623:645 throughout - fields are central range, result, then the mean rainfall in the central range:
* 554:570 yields -0.2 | 77.9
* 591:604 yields 0.8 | 74.1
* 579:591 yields 0.3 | 76.5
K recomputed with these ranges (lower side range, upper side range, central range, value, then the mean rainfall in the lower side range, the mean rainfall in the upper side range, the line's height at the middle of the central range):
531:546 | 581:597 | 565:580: -0.02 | 76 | 77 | 76.6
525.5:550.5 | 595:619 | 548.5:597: 0.00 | 75.9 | 79.4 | 77.6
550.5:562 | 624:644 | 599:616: 0.03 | 78.3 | 80.7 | 79.9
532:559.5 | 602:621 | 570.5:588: 0.03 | 76.8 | 82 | 79.5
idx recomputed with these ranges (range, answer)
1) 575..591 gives 76.9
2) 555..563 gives 78.2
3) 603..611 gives 75.7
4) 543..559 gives 77.3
